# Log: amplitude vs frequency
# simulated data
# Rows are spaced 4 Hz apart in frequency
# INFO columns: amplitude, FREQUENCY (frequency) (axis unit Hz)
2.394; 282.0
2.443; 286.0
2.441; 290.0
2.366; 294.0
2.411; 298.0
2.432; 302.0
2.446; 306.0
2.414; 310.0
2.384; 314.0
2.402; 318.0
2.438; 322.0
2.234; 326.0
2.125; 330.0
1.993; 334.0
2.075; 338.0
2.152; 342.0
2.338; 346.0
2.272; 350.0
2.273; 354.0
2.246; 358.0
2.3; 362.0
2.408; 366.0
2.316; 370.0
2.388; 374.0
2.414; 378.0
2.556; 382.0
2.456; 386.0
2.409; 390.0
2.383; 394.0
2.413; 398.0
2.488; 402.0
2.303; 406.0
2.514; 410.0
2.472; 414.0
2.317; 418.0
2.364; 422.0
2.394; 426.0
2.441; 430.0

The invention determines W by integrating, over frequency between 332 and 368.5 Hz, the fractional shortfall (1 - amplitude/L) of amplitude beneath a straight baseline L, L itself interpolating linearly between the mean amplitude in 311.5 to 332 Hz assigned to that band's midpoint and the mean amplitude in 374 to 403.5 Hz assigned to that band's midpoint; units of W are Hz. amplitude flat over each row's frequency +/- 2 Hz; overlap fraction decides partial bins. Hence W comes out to 2.2 Hz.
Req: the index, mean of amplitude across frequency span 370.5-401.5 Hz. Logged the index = 2.43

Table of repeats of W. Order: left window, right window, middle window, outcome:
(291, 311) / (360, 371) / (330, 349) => 1.8 Hz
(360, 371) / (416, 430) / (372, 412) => -1.3 Hz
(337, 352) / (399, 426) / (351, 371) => -0.4 Hz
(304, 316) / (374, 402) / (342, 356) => 0.9 Hz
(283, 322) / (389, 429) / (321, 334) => 1.1 Hz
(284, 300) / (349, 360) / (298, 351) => 1.1 Hz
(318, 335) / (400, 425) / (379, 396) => -0.7 Hz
